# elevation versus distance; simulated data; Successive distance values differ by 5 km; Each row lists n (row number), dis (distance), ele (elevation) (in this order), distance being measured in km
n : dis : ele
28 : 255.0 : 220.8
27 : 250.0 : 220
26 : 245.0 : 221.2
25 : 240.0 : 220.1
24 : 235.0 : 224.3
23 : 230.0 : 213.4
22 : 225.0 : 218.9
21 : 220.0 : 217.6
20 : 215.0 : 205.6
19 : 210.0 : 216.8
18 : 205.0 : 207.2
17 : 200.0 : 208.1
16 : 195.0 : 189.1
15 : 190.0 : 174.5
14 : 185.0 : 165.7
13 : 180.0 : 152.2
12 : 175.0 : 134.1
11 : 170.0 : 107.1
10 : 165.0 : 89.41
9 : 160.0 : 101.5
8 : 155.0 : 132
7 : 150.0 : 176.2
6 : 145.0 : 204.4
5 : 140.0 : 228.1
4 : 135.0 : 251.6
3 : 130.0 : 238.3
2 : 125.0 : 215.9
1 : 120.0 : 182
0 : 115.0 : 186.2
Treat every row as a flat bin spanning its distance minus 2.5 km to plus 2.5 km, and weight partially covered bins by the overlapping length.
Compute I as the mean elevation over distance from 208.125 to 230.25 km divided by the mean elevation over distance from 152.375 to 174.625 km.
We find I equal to 1.9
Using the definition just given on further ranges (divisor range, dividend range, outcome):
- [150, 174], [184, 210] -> 1.66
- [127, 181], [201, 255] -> 1.31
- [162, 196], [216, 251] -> 1.54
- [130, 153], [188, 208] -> 0.91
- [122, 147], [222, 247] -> 0.97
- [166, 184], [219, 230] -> 1.66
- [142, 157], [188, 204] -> 1.11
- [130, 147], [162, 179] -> 0.49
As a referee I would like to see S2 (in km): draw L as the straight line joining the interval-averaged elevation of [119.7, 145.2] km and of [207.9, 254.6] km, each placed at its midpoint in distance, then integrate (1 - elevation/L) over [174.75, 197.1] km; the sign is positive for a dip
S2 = 5.6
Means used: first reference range 225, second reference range 218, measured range 166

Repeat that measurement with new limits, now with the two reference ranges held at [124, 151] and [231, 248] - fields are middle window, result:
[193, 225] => 1.8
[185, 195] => 2.1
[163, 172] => 5.0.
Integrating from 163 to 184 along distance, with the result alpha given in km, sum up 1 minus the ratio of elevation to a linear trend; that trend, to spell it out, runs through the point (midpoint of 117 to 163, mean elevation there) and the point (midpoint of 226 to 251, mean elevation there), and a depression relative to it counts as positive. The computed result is 8.0 km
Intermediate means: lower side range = 191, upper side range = 220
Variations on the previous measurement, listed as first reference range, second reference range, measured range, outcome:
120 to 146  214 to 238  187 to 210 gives 2.36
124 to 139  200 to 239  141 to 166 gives 8.91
